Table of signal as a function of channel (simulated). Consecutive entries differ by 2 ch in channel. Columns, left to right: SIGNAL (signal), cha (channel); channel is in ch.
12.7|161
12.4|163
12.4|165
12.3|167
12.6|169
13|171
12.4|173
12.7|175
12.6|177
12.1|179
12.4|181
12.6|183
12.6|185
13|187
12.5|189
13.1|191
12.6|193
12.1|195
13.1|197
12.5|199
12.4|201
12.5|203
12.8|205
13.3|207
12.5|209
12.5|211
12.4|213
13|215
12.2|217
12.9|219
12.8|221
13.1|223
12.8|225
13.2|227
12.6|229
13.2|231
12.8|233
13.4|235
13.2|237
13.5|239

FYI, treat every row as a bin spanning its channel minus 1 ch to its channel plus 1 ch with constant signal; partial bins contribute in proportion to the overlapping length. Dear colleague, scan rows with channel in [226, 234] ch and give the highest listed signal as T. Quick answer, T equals 13.2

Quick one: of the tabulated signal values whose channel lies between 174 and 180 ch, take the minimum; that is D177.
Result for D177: 12.1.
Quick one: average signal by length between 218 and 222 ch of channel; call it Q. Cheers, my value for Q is 12.9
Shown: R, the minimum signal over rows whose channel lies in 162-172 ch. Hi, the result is 12.3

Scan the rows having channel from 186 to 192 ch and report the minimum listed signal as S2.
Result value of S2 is 12.5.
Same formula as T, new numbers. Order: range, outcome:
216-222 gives 12.9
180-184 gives 12.6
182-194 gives 13.1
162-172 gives 13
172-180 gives 12.7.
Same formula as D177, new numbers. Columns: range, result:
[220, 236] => 12.6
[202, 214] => 12.4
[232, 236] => 12.8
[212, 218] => 12.2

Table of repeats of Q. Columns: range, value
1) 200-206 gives 12.6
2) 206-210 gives 12.9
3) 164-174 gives 12.5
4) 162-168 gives 12.4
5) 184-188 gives 12.8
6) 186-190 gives 12.8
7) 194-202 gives 12.5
